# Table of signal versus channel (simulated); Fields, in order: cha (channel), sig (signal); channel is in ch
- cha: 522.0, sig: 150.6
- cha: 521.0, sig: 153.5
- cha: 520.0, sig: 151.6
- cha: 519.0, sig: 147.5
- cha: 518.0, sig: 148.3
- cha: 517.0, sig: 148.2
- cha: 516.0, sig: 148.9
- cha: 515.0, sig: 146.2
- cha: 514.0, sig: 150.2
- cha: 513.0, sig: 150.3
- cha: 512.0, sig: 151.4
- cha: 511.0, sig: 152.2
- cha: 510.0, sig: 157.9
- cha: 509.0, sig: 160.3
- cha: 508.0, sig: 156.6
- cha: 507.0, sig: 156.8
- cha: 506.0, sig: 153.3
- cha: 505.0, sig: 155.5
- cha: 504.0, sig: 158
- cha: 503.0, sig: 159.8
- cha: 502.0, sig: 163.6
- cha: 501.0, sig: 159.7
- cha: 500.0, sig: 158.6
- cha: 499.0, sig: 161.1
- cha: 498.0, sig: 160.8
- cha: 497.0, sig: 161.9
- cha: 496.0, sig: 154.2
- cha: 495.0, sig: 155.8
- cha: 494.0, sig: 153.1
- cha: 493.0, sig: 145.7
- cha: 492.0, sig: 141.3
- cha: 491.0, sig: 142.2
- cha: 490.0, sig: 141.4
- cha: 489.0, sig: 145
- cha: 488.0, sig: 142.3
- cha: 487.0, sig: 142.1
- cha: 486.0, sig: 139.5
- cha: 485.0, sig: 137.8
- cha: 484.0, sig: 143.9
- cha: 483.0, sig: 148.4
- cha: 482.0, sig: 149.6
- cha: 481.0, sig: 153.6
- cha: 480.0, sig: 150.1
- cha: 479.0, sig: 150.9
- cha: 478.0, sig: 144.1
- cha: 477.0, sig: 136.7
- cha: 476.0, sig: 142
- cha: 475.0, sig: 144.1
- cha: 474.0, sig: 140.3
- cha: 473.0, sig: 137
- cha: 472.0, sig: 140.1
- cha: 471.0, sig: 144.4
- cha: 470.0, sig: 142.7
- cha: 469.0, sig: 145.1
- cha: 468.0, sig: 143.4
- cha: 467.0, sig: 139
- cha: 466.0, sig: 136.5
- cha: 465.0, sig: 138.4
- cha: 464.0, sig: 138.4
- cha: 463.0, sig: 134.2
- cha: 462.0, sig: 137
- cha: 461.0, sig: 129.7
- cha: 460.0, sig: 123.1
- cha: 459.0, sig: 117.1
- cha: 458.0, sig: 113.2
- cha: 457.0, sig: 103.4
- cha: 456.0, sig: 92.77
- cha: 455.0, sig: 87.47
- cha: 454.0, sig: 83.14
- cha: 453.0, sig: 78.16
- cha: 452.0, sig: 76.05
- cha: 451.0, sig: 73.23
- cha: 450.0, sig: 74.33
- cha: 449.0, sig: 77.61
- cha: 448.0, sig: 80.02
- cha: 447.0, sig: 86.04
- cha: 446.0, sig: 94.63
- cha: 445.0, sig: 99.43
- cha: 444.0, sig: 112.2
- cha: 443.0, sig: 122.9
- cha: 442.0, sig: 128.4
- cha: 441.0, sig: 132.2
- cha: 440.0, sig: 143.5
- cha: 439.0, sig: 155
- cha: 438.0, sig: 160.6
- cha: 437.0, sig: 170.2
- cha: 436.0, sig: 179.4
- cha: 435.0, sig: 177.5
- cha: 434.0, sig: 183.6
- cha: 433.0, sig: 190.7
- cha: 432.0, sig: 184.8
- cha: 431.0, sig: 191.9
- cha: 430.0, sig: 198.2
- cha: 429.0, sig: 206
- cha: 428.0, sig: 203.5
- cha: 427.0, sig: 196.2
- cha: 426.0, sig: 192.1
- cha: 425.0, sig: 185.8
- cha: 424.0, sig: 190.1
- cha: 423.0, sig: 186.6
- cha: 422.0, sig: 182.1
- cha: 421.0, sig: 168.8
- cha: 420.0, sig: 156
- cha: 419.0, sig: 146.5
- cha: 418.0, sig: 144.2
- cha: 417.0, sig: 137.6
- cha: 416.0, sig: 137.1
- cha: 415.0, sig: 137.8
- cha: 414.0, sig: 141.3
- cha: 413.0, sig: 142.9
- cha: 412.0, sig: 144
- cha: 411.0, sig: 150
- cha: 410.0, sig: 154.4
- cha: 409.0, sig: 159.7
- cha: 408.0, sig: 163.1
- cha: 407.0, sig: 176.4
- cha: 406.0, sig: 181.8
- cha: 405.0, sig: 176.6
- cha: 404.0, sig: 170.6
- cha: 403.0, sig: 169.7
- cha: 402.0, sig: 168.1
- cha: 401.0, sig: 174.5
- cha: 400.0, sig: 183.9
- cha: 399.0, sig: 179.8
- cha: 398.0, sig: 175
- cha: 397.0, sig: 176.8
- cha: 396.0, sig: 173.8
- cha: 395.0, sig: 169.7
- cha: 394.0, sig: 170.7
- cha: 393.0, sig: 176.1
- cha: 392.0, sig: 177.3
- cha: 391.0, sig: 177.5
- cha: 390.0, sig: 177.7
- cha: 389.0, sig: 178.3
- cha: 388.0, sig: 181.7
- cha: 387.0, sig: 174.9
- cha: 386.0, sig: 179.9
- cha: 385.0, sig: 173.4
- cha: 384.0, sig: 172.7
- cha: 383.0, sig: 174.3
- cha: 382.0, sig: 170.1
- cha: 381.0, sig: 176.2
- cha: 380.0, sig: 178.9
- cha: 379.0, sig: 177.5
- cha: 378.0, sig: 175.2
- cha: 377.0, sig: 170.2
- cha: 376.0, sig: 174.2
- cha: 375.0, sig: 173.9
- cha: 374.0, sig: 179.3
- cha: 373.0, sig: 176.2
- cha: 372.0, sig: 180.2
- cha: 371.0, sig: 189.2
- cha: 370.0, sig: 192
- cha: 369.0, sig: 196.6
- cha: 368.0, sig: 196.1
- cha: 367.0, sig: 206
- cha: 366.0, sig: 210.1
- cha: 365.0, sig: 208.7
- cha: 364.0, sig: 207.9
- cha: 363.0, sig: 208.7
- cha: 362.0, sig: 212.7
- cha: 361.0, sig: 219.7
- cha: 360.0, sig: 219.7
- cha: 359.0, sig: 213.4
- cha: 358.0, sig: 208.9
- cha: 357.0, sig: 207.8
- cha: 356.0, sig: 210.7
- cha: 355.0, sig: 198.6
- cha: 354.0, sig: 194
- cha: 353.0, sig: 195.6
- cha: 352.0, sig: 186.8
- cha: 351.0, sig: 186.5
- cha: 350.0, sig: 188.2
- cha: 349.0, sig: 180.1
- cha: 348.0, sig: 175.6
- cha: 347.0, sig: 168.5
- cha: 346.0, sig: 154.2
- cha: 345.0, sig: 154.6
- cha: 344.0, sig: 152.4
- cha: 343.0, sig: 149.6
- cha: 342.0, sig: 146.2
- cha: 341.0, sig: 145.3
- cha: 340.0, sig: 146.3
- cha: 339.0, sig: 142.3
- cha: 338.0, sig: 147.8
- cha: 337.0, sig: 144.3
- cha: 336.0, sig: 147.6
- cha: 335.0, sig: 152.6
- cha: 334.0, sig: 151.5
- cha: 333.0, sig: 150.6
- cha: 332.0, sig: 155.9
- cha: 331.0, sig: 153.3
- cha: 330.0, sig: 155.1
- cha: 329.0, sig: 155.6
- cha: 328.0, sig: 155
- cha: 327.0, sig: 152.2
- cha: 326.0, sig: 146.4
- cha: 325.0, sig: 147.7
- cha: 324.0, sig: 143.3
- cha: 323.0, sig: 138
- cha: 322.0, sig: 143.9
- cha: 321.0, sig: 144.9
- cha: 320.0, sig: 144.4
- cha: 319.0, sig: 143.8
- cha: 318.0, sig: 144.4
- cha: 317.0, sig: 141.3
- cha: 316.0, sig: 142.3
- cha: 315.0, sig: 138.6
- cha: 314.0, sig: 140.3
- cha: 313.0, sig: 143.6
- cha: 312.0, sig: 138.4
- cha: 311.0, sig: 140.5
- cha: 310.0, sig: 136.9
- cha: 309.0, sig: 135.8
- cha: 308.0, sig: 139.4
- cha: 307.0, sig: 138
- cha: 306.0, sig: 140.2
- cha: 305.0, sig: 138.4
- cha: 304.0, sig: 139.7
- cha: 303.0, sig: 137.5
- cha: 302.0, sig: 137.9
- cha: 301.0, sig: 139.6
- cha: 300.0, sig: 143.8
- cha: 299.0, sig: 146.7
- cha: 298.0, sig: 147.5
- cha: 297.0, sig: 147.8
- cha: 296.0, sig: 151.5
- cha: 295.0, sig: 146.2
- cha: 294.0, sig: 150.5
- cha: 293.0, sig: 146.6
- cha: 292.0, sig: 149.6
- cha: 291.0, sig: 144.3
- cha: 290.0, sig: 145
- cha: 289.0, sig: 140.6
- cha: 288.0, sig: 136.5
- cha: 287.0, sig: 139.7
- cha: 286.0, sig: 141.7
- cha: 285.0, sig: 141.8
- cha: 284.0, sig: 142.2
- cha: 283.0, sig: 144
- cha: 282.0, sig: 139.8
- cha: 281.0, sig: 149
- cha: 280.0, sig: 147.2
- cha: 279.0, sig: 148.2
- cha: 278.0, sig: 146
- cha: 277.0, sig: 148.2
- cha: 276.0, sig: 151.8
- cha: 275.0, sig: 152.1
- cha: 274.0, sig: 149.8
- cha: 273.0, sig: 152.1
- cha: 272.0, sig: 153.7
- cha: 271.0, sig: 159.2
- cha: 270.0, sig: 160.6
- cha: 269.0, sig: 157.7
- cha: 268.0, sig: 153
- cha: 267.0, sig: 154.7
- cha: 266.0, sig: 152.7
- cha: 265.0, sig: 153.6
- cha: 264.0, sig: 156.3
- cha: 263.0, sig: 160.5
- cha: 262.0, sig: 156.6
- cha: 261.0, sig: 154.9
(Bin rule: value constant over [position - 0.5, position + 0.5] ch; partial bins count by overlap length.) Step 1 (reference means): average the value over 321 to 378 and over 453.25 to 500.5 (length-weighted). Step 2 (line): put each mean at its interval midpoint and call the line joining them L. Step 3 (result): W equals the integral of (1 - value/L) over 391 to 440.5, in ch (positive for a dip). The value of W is -4.9 ch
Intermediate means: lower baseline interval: 174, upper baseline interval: 138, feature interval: 171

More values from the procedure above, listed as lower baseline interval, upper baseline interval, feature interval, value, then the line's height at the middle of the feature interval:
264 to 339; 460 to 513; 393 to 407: -2.66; 147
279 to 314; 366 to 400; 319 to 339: 0.99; 156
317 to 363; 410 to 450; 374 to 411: -3.50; 159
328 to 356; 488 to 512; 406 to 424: 0.29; 159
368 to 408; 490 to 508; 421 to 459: 6.11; 167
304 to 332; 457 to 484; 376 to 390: -3.36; 142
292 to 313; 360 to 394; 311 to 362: 0.13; 162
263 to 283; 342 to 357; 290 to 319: 3.59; 163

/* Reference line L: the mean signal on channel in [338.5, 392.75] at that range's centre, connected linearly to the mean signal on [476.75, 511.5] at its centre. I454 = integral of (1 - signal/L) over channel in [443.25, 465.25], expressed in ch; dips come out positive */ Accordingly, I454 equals 8.0 ch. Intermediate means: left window 183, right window 151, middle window 102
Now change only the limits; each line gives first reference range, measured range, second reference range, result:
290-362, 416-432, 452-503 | -3.7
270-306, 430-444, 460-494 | -1.9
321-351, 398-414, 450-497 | -2.6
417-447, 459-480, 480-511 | 2.3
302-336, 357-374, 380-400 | -3.9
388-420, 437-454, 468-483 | 5.1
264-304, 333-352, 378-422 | -0.1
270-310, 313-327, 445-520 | 0.0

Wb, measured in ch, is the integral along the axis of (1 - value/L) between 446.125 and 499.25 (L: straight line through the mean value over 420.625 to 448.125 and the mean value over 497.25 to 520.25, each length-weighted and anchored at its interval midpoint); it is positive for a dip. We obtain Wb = 9.5 ch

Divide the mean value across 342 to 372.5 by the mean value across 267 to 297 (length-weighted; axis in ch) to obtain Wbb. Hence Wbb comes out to 1.3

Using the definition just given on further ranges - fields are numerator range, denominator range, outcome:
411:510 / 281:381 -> 0.89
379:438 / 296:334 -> 1.20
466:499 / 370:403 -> 0.83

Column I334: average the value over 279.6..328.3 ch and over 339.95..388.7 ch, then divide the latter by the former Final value 1.3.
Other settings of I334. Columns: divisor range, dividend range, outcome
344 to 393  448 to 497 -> 0.70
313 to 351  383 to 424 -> 1.10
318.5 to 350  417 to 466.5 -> 0.92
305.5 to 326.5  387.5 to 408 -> 1.24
